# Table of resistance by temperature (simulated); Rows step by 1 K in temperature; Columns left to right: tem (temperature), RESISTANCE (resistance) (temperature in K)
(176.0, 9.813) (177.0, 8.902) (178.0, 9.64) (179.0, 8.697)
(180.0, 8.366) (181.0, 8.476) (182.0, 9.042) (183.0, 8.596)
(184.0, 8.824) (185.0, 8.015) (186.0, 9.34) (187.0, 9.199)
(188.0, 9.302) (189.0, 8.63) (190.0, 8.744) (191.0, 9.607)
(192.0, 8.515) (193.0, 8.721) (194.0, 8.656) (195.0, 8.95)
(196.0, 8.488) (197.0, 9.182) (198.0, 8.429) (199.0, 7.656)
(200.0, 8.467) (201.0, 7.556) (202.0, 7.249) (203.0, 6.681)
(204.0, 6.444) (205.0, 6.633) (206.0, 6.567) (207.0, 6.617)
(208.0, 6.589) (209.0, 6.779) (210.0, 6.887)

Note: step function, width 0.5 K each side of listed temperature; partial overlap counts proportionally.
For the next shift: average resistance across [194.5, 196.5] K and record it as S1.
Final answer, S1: 8.72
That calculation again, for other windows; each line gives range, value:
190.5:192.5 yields 9.06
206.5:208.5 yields 6.6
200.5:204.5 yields 6.98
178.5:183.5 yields 8.64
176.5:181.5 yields 8.82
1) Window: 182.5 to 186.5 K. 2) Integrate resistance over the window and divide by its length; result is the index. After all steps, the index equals 8.69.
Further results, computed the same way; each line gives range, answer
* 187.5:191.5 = 9.07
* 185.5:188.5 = 9.28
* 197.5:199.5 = 8.04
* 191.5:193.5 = 8.62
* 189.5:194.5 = 8.85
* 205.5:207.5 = 6.59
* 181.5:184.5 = 8.82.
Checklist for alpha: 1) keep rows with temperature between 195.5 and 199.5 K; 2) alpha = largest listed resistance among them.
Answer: 9.182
